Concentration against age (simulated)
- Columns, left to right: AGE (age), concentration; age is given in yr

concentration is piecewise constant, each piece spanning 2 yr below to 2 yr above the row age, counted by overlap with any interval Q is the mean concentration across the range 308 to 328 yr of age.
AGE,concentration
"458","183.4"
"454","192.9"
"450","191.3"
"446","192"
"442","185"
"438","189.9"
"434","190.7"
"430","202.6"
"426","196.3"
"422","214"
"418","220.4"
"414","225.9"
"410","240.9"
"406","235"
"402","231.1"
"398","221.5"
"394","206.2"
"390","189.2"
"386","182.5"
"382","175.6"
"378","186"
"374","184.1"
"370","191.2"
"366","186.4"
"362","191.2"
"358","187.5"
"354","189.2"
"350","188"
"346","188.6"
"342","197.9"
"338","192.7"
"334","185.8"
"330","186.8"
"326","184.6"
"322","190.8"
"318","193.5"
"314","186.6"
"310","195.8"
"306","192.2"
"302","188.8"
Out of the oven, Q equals 190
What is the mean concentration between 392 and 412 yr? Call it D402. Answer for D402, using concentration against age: 227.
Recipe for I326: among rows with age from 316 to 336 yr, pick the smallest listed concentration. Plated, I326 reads 184.6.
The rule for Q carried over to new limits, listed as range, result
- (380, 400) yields 195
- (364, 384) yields 185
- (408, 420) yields 229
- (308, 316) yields 191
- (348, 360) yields 188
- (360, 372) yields 190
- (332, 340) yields 189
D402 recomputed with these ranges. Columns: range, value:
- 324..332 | 186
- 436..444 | 187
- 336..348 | 193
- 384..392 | 186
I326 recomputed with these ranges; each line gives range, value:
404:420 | 220.4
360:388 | 175.6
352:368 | 186.4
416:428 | 196.3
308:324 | 186.6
